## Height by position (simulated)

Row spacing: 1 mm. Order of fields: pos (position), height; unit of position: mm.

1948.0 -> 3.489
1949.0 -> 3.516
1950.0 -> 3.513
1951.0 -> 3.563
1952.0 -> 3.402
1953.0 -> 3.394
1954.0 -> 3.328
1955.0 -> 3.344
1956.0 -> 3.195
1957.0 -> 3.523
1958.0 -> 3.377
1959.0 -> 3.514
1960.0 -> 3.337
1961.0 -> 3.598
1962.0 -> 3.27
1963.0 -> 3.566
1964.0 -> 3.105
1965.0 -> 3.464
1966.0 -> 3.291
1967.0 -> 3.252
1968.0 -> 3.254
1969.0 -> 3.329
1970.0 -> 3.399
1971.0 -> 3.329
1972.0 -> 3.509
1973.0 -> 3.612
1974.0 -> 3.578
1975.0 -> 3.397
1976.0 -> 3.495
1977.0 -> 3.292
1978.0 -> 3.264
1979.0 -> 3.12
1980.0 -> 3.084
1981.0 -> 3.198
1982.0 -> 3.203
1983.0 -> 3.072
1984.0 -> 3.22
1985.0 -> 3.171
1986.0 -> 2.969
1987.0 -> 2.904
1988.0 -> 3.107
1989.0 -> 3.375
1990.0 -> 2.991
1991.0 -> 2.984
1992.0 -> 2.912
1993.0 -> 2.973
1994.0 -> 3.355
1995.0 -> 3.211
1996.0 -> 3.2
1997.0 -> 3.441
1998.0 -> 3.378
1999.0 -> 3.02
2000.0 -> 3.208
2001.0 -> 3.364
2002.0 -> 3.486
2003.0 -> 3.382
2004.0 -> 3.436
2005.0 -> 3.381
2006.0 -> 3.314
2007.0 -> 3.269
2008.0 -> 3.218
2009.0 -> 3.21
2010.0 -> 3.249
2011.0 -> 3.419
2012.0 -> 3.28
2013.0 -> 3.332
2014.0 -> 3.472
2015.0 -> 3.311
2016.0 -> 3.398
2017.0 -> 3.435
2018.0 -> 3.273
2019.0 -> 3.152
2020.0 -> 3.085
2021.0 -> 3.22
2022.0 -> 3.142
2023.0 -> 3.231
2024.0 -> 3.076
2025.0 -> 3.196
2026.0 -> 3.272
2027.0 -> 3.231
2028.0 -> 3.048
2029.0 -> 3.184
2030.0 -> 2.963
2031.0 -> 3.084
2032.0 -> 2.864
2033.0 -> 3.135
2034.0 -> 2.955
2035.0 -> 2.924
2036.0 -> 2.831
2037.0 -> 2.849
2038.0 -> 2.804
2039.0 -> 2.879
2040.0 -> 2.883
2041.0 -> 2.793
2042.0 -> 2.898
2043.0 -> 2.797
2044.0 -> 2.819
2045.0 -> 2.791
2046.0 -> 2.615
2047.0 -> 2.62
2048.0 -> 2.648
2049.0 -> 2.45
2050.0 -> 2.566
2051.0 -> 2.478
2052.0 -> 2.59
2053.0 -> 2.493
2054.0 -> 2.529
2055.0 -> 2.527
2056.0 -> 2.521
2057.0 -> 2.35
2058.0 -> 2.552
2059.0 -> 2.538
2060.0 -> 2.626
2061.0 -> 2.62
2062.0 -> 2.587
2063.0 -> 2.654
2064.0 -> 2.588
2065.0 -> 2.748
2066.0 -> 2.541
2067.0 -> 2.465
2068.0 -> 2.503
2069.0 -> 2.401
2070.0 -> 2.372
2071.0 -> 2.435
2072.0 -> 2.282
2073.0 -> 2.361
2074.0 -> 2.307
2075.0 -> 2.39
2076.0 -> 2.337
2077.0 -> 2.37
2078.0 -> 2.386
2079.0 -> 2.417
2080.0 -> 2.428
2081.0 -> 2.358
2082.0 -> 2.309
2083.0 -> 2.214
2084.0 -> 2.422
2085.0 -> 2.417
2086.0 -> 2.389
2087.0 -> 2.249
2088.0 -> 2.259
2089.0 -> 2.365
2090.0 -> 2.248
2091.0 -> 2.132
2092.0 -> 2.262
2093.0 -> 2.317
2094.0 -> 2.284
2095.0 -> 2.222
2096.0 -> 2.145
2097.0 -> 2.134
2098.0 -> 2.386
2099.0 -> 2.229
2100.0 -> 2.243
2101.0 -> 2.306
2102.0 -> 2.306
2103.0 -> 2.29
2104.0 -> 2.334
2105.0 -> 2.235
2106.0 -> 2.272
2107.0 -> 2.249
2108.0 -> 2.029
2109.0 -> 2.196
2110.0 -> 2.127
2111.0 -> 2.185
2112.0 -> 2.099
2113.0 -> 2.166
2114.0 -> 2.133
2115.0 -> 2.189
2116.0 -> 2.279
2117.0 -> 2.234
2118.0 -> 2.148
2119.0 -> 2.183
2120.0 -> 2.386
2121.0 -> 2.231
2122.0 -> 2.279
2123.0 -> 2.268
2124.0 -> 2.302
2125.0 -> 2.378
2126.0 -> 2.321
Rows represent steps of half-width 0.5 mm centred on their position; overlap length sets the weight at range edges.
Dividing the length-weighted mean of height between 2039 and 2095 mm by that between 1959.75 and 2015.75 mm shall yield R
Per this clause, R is 0.76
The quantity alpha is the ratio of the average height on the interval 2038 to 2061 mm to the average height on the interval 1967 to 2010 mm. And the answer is 0.81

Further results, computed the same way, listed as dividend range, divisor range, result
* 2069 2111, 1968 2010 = 0.70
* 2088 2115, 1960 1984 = 0.67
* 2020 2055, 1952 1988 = 0.87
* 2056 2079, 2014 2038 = 0.79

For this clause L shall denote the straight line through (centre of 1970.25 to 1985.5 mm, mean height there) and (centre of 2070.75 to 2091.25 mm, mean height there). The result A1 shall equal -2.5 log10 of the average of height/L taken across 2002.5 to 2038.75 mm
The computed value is -0.10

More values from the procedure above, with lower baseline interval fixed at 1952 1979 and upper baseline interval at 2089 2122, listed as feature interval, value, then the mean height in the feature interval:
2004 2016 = -0.11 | 3.32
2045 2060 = 0.05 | 2.55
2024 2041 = -0.06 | 3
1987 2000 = 0.00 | 3.15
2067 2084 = 0.05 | 2.37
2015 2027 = -0.11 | 3.23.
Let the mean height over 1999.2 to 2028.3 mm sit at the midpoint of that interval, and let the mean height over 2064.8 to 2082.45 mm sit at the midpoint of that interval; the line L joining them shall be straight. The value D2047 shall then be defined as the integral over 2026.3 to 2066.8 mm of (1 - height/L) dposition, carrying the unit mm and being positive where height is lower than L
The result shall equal 0.9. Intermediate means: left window 3.28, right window 2.41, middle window 2.74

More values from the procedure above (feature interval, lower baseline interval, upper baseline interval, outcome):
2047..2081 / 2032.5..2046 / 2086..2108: 1.52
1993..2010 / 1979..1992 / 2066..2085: -1.84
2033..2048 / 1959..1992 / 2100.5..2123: -0.28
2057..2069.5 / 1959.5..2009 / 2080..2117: 0.03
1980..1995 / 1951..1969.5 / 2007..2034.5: 0.86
